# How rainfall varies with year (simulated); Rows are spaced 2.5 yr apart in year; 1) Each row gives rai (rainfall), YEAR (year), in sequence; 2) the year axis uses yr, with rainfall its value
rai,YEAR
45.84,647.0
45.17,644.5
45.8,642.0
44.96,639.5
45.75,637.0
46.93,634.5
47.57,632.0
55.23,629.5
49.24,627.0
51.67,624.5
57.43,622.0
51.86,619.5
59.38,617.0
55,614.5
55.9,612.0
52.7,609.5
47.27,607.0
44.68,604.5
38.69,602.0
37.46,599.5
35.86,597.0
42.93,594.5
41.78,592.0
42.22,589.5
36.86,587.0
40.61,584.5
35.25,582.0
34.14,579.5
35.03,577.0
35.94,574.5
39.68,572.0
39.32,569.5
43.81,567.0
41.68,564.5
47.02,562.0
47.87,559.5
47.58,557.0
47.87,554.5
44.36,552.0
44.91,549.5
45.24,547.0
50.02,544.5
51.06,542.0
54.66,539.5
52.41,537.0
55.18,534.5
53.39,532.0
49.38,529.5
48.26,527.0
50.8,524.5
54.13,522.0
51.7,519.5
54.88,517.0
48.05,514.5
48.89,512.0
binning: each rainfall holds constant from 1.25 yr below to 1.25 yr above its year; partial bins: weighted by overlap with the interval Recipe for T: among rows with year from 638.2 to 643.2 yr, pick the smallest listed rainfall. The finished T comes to 44.96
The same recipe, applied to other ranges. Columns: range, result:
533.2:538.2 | 52.41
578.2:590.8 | 34.14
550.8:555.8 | 44.36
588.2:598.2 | 35.86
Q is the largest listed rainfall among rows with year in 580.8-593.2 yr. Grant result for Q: 42.22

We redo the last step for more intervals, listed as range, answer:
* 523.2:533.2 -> 53.39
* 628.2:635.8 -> 55.23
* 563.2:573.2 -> 43.81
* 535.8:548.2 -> 54.66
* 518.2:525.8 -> 54.13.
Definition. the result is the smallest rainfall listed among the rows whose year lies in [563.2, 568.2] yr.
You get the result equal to 41.68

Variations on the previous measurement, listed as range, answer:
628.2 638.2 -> 45.75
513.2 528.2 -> 48.05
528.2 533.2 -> 49.38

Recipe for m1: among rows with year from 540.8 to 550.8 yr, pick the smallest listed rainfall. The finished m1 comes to 44.91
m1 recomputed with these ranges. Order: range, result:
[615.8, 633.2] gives 47.57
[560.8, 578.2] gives 35.03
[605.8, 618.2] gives 47.27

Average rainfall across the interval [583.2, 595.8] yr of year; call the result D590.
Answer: 40.8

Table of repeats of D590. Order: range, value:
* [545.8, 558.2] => 46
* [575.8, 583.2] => 34.8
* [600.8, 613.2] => 47.9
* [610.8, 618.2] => 56.7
